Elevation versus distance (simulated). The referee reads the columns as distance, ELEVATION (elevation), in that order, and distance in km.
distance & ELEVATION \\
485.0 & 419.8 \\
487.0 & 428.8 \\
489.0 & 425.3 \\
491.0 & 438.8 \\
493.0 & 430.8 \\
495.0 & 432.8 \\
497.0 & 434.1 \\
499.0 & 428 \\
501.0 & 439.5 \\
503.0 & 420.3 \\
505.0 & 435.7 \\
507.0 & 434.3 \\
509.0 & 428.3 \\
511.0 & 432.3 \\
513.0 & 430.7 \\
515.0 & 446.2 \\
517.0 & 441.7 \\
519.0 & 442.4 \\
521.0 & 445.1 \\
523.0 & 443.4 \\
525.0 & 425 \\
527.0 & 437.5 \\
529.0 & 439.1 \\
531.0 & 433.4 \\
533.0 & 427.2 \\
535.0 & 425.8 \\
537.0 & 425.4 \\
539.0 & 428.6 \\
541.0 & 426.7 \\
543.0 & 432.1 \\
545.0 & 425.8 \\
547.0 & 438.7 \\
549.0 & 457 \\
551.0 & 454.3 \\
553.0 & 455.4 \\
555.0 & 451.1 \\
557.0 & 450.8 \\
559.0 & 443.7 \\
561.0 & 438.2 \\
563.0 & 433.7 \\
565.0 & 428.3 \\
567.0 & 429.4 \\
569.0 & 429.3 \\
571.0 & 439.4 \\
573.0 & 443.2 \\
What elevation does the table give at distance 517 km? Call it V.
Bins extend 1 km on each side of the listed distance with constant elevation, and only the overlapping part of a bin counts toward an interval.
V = 441.7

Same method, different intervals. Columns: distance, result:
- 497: 434.1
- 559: 443.7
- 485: 419.8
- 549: 457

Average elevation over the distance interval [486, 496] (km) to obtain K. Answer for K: 431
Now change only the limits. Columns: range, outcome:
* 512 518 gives 440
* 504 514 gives 432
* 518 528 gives 439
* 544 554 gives 446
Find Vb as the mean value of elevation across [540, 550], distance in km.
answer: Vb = 436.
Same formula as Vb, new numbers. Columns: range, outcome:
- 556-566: 439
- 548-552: 456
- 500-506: 432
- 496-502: 434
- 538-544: 429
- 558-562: 441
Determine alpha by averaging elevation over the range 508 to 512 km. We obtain 430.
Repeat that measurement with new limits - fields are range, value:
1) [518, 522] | 444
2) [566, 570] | 429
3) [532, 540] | 427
